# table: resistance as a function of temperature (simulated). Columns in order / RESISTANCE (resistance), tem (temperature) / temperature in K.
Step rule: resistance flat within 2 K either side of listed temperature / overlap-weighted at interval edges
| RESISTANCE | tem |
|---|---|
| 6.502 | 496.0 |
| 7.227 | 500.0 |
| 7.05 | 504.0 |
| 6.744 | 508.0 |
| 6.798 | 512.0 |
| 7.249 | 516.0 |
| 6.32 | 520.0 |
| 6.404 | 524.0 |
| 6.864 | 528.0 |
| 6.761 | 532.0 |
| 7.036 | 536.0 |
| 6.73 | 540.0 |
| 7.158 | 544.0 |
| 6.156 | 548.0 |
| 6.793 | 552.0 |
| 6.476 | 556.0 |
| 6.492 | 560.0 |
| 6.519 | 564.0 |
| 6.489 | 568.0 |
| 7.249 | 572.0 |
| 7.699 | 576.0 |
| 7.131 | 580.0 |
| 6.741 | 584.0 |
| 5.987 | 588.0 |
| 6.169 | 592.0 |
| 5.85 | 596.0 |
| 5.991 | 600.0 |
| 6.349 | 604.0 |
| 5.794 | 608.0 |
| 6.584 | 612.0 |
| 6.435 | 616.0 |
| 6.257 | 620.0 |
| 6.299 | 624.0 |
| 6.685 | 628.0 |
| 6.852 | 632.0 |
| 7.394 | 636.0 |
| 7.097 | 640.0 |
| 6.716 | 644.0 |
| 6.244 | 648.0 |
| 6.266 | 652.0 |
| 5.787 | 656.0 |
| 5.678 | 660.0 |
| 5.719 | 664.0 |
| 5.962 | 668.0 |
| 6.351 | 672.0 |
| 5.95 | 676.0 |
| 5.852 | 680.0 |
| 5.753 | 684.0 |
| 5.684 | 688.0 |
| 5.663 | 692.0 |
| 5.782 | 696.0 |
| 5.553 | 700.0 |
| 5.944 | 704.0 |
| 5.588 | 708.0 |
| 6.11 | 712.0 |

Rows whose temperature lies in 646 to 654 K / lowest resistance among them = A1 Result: 6.244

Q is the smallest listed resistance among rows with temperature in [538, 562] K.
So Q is 6.156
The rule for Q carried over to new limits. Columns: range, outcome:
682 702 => 5.553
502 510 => 6.744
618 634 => 6.257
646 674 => 5.678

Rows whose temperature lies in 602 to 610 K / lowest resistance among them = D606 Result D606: 5.794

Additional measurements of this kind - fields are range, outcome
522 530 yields 6.404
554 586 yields 6.476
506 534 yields 6.32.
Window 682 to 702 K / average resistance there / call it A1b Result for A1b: 5.69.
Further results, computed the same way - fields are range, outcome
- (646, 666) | 5.94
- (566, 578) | 7.15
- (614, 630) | 6.42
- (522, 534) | 6.68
